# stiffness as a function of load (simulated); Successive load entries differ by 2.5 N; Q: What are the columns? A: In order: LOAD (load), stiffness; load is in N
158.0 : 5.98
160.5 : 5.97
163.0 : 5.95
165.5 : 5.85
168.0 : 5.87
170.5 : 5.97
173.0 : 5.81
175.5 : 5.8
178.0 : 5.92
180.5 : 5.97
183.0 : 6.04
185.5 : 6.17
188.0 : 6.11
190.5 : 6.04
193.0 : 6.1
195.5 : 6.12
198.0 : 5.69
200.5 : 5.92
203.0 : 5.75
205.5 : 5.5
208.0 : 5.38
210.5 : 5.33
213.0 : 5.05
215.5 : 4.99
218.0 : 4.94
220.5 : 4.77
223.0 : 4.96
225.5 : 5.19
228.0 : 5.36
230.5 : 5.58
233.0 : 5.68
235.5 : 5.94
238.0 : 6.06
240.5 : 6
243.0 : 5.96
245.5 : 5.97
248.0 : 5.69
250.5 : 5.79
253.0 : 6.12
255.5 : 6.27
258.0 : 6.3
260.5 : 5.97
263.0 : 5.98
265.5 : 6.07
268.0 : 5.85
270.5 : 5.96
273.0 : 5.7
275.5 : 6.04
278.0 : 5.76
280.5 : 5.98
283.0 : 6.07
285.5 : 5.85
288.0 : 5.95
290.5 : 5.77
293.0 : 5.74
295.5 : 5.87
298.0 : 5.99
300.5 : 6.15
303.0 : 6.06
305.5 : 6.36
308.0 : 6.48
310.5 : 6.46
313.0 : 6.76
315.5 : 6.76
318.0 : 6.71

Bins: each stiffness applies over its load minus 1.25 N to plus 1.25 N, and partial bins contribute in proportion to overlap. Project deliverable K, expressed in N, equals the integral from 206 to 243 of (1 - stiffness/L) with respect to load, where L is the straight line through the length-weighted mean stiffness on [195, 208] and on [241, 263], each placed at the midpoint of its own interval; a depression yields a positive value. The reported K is 2.9 N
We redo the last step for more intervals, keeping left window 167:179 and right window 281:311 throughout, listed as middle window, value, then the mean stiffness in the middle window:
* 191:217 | 1.4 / 5.59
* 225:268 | 0.6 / 5.89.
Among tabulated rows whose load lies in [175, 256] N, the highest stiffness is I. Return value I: 6.27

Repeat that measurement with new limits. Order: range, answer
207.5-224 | 5.38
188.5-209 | 6.12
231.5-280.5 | 6.3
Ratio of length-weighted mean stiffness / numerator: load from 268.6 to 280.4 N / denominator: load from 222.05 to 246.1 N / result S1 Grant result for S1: 1.0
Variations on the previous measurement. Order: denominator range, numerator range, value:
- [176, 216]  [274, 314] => 1.05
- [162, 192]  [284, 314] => 1.03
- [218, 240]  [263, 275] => 1.09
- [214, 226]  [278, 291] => 1.19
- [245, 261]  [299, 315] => 1.06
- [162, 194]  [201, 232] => 0.88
